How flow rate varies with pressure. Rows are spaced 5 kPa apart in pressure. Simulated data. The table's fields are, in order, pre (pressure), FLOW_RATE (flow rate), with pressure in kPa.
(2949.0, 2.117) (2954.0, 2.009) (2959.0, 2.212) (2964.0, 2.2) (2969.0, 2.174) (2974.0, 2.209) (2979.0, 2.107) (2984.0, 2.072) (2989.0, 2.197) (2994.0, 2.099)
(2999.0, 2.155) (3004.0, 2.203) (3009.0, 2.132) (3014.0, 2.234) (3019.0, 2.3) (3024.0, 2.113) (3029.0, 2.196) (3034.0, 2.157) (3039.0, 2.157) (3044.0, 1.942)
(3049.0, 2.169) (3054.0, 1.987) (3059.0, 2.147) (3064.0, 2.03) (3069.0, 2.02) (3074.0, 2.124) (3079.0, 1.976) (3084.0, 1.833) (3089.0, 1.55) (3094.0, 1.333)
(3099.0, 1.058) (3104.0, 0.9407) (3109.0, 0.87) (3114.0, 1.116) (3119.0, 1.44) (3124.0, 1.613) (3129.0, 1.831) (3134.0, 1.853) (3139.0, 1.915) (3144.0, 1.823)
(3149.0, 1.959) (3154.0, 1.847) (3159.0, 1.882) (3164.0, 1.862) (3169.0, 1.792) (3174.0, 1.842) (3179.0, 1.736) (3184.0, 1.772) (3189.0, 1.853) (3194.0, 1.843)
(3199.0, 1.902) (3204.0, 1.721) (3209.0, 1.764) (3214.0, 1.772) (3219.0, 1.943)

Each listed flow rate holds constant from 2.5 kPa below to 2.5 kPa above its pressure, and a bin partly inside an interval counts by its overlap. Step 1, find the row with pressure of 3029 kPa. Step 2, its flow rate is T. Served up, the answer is 2.196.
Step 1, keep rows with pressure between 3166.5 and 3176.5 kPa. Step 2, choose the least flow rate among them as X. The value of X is 1.792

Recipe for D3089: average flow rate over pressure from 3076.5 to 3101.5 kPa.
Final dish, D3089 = 1.55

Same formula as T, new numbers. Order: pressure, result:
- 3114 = 1.116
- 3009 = 2.132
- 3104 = 0.9407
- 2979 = 2.107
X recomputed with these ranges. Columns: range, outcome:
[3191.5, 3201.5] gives 1.843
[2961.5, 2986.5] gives 2.072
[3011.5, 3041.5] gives 2.113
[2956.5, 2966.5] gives 2.2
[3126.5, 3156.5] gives 1.823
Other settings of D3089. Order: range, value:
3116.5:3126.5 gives 1.53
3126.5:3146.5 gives 1.86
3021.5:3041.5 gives 2.16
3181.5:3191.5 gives 1.81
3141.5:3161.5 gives 1.88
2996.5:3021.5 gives 2.2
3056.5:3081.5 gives 2.06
